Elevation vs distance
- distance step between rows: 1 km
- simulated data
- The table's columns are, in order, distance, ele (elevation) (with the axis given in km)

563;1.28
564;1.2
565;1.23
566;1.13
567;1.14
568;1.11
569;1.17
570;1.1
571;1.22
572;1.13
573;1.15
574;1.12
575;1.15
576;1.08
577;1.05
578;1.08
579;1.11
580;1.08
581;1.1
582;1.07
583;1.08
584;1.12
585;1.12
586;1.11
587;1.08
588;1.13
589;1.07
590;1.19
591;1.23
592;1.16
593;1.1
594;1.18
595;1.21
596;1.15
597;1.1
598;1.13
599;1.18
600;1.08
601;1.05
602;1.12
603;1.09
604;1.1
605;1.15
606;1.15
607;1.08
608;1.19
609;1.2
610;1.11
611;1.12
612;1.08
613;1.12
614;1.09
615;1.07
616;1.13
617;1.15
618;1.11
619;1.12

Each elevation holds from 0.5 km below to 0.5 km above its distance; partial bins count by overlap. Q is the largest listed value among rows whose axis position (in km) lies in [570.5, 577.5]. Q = 1.22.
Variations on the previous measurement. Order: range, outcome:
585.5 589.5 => 1.13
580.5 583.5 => 1.1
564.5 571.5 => 1.23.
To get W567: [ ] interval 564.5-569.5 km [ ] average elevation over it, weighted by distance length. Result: 1.16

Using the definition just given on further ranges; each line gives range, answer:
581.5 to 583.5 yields 1.08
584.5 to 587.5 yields 1.1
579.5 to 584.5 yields 1.09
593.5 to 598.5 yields 1.15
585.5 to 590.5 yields 1.12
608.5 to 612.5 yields 1.13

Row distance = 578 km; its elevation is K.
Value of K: 1.08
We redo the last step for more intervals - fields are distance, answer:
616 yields 1.13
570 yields 1.1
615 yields 1.07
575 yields 1.15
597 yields 1.1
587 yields 1.08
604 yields 1.1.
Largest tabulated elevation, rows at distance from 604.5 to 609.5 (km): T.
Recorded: 1.2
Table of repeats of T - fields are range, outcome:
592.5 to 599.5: 1.21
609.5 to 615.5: 1.12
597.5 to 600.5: 1.18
